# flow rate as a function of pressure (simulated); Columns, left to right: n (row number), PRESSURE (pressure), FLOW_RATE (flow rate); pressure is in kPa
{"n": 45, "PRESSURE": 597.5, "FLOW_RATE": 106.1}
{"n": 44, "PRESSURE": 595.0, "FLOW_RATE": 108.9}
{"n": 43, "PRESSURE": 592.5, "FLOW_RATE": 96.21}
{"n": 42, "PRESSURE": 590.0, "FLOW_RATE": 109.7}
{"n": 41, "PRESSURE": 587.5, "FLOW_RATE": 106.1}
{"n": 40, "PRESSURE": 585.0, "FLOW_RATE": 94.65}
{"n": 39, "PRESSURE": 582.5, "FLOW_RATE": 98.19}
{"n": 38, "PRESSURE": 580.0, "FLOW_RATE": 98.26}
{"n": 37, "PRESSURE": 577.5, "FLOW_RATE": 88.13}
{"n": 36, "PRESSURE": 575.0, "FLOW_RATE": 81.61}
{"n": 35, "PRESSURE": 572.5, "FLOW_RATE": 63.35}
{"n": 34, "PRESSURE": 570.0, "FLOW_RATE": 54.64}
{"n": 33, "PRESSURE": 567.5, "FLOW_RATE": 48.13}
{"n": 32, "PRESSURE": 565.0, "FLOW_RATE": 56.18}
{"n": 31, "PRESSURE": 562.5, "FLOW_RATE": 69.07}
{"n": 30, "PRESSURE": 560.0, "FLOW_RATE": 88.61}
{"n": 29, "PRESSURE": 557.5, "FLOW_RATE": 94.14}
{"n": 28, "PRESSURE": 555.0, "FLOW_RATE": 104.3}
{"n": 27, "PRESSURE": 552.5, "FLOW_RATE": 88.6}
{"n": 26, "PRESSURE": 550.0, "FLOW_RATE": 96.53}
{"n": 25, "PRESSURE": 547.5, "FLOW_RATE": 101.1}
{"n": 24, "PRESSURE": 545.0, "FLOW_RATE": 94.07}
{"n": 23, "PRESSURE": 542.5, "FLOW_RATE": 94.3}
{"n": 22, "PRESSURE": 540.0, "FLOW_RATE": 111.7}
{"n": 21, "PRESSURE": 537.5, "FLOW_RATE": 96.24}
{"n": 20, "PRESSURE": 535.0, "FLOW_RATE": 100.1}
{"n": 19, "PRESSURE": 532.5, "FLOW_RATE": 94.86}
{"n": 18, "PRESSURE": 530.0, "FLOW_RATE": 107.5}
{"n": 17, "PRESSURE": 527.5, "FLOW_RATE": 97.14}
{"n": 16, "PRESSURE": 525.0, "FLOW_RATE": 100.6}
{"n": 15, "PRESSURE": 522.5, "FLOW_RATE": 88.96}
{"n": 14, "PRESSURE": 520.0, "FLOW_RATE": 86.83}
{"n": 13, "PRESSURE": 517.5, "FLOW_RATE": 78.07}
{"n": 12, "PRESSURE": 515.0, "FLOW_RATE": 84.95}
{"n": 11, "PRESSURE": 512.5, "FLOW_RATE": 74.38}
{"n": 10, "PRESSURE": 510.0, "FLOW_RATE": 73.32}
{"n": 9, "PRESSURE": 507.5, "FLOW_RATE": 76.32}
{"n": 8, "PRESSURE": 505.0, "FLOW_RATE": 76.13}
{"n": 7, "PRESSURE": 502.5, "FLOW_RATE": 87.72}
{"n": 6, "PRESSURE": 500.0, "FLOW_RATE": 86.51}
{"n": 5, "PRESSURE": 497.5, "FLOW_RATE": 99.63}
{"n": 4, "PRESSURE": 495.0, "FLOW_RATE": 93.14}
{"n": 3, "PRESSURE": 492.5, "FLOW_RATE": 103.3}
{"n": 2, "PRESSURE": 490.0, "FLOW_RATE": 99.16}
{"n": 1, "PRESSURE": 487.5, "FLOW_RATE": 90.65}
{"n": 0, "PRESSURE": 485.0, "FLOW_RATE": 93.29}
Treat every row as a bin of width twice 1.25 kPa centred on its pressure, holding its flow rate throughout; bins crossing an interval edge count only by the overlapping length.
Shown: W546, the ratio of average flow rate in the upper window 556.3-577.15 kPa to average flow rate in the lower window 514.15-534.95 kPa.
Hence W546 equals 0.76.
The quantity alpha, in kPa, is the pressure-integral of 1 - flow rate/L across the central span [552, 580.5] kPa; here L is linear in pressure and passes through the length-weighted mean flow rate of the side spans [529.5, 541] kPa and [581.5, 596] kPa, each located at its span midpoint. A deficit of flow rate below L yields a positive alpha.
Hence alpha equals 6.9 kPa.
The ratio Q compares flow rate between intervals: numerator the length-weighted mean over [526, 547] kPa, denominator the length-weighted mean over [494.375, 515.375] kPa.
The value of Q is 1.2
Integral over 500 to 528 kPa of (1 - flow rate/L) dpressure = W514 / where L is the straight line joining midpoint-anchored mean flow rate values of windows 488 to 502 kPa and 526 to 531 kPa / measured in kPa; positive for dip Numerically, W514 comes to 4.37 kPa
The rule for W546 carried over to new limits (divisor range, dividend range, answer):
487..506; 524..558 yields 1.07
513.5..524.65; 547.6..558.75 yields 1.12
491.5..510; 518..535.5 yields 1.09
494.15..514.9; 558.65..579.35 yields 0.84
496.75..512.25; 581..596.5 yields 1.24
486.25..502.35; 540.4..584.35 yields 0.89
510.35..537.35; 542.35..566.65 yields 0.97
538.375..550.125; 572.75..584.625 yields 0.90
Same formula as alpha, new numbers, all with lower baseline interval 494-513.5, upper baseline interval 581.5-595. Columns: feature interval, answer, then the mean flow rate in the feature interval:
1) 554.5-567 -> 2.16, 79.1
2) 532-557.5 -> -1.61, 98.1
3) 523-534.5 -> -1.36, 99.3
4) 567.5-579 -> 3.35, 69.9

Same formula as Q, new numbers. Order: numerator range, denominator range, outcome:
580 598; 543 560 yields 1.07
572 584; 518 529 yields 0.94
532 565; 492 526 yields 1.09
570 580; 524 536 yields 0.77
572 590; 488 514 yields 1.06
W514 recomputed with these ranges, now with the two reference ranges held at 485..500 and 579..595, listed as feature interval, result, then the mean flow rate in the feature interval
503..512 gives 1.91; 76.2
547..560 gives 0.45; 95.9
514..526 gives 1.21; 87.7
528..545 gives -0.30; 100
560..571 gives 4.33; 60.7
